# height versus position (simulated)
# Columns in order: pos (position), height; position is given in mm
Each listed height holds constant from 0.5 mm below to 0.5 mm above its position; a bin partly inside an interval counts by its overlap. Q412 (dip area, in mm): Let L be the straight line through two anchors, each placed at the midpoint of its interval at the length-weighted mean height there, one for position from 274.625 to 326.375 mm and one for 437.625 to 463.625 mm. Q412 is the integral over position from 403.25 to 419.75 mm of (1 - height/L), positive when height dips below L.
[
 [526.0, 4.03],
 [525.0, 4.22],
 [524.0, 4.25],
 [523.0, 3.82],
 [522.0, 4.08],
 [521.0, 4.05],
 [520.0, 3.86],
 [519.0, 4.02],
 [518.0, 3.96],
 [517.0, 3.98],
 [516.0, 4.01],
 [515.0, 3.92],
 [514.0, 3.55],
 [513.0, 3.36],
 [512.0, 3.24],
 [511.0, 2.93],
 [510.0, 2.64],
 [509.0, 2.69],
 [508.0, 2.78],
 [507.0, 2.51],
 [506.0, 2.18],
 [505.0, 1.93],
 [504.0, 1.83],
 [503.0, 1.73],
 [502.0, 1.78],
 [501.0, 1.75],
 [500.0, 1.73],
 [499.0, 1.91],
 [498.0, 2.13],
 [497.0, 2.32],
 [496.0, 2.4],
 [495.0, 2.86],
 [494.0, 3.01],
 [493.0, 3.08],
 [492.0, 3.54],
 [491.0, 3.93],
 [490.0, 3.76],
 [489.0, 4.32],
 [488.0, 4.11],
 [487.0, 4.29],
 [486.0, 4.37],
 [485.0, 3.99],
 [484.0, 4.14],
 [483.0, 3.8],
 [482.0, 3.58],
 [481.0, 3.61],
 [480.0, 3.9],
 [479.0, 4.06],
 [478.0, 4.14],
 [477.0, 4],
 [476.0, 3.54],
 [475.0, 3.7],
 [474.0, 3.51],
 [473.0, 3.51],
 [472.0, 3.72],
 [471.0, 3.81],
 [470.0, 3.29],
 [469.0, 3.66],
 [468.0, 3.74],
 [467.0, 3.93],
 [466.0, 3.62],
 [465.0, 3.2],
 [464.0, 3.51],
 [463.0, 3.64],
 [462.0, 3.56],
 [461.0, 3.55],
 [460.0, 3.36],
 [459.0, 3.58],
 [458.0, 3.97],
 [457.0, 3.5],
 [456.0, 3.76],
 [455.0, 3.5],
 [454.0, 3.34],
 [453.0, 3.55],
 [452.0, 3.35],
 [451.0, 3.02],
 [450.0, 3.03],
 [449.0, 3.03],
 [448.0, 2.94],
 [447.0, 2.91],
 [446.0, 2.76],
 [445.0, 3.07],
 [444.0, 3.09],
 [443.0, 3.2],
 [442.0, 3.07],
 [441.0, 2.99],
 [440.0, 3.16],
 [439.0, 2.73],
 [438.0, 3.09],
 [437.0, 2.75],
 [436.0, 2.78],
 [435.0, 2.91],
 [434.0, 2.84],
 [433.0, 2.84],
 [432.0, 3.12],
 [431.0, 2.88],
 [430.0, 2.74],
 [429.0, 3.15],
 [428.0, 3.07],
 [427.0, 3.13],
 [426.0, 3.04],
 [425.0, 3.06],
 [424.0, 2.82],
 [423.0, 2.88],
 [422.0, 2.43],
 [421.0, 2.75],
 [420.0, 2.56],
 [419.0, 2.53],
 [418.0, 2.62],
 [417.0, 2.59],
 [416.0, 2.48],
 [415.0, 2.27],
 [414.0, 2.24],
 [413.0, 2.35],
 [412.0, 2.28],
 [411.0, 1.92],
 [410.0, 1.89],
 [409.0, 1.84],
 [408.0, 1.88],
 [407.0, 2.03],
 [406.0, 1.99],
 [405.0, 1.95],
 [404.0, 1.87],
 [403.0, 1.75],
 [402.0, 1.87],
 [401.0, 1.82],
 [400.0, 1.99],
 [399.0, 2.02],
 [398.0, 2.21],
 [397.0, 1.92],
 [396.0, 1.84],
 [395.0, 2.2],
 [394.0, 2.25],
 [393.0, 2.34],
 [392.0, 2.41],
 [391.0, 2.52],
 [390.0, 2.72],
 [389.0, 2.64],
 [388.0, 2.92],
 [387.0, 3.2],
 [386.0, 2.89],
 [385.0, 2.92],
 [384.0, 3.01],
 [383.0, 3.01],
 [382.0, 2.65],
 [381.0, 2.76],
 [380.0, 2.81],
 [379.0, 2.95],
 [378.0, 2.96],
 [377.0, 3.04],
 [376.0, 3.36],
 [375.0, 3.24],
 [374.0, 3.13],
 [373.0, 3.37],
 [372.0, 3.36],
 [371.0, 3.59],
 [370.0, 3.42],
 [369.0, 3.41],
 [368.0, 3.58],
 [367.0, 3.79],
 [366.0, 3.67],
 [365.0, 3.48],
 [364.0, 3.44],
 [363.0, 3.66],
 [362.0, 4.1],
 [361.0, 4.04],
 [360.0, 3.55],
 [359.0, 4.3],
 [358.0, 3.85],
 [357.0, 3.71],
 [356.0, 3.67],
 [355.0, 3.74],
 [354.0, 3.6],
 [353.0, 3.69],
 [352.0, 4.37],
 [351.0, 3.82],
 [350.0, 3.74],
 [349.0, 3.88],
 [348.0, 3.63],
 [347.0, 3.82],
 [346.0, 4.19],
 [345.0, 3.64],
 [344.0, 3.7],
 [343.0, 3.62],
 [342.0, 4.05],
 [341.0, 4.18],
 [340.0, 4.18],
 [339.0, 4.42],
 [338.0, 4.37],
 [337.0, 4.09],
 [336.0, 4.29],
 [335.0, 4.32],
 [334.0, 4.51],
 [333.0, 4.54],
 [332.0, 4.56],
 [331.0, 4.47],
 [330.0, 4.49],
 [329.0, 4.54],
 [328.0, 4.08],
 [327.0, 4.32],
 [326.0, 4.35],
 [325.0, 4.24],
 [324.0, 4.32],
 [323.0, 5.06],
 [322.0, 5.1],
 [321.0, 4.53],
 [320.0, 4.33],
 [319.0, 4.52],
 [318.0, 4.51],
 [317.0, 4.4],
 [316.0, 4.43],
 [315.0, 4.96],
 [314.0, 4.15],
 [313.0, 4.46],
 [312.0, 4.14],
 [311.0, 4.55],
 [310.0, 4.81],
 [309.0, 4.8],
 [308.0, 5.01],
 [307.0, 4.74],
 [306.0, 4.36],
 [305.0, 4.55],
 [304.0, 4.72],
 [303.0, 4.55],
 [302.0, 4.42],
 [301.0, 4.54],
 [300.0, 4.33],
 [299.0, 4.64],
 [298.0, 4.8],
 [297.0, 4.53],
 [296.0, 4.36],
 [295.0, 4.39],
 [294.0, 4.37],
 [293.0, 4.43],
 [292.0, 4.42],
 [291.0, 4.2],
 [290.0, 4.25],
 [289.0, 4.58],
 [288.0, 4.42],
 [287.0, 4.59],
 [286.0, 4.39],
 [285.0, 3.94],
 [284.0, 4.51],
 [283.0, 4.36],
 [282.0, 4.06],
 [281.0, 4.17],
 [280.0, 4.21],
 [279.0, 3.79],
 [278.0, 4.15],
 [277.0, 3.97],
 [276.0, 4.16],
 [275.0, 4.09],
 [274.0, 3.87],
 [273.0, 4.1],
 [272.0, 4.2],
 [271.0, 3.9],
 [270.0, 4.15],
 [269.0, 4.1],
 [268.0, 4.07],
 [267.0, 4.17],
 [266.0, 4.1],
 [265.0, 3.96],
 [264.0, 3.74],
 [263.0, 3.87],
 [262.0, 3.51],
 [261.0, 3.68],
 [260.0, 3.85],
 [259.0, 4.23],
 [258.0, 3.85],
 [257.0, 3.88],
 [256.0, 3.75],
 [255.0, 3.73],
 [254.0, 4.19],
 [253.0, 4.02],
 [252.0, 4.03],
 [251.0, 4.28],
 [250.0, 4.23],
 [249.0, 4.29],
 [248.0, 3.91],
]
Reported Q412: 6.5 mm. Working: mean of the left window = 4.44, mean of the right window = 3.26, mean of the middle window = 2.17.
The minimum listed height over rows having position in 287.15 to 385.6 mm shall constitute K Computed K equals 2.65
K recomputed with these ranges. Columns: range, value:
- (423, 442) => 2.73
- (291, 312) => 4.14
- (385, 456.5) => 1.75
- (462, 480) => 3.2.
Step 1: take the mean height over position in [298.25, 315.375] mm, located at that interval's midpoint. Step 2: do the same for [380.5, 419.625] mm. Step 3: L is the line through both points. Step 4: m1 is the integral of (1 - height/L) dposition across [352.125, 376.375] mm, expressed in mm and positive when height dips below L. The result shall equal -3.35 mm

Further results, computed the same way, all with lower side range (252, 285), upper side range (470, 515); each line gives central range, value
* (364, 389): 3.0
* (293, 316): -4.0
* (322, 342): -3.3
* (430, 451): 2.6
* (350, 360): -0.4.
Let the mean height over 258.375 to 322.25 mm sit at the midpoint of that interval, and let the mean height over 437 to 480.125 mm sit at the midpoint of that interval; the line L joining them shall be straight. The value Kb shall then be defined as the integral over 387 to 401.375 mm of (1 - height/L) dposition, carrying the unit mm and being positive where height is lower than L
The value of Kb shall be 5.6 mm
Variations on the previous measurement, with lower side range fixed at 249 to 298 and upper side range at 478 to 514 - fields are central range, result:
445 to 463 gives -0.44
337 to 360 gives -0.88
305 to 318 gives -2.04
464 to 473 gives -1.19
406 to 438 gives 7.58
